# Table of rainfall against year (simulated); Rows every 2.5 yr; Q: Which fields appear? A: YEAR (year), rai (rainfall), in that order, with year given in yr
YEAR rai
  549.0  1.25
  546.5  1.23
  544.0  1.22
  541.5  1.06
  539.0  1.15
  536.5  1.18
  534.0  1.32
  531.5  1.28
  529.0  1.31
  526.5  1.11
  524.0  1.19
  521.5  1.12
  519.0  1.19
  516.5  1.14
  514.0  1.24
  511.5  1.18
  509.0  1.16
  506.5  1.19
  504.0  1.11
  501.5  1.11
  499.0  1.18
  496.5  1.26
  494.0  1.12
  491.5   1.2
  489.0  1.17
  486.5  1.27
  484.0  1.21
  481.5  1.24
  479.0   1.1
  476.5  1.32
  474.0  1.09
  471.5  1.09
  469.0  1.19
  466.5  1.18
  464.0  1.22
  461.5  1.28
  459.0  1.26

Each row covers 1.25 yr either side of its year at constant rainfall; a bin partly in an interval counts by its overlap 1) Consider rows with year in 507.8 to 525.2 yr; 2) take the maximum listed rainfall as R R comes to 1.24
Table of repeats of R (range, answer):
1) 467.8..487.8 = 1.32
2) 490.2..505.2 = 1.26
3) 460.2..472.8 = 1.28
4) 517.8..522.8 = 1.19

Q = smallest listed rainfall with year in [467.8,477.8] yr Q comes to 1.09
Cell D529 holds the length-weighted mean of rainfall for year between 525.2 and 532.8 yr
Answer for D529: 1.23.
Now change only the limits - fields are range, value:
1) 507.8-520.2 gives 1.18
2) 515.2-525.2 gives 1.16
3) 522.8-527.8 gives 1.15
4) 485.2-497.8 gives 1.2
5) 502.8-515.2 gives 1.18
